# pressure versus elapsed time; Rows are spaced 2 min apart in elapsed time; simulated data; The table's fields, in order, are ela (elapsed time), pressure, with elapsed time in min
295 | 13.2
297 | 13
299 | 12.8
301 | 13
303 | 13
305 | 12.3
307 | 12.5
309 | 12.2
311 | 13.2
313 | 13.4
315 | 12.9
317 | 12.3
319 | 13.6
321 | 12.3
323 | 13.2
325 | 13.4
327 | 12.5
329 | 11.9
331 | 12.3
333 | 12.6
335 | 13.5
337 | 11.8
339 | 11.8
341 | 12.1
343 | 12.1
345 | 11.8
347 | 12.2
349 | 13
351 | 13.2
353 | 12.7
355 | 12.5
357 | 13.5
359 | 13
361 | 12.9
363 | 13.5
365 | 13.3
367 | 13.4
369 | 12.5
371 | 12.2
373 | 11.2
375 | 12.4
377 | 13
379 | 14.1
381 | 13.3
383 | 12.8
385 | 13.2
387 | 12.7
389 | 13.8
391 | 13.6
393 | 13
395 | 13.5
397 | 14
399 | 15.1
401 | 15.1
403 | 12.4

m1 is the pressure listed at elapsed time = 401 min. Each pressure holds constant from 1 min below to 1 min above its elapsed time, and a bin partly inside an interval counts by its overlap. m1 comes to 15.1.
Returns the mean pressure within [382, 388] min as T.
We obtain 12.9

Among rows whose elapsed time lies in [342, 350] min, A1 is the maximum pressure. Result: 13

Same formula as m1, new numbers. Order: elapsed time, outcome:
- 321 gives 12.3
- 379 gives 14.1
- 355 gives 12.5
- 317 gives 12.3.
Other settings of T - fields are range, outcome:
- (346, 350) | 12.6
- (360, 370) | 13.1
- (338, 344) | 12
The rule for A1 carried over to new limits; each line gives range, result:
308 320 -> 13.6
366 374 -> 13.4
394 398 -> 14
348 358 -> 13.5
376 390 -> 14.1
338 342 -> 12.1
